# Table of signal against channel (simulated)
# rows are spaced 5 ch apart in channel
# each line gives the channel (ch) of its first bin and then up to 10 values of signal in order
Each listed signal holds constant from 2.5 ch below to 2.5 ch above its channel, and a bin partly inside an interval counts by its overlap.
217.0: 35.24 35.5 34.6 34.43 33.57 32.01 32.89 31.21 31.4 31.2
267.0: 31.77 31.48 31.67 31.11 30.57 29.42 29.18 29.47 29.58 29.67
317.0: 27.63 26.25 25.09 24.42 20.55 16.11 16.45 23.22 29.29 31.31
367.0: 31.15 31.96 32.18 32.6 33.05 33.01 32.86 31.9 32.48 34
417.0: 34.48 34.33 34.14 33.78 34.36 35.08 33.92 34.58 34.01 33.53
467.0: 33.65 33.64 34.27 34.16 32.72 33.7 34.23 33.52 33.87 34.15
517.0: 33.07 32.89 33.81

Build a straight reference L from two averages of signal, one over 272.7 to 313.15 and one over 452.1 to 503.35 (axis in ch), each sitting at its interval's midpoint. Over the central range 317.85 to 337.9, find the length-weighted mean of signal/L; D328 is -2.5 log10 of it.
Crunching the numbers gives 0.24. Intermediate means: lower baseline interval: 30.2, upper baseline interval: 33.8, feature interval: 24.7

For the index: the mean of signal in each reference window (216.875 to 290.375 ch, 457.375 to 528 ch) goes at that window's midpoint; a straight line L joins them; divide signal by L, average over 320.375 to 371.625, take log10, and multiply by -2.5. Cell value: 0.31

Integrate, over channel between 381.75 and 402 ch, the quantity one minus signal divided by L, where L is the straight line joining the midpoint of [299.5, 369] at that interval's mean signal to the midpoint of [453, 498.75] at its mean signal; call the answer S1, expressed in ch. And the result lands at -2.7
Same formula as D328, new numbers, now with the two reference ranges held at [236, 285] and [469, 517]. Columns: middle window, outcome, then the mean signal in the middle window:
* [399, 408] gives 0.03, 32.2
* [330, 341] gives 0.44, 21.5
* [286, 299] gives 0.08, 29.6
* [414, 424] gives -0.04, 34.4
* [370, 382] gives 0.02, 32.2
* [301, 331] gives 0.16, 27.7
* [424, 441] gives -0.03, 34.2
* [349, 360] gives 0.24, 26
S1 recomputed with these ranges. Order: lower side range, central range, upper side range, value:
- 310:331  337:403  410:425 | 5.1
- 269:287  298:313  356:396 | 0.9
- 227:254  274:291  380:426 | 1.1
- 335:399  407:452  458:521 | -4.8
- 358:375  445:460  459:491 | -0.4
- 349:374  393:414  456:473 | -1.3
